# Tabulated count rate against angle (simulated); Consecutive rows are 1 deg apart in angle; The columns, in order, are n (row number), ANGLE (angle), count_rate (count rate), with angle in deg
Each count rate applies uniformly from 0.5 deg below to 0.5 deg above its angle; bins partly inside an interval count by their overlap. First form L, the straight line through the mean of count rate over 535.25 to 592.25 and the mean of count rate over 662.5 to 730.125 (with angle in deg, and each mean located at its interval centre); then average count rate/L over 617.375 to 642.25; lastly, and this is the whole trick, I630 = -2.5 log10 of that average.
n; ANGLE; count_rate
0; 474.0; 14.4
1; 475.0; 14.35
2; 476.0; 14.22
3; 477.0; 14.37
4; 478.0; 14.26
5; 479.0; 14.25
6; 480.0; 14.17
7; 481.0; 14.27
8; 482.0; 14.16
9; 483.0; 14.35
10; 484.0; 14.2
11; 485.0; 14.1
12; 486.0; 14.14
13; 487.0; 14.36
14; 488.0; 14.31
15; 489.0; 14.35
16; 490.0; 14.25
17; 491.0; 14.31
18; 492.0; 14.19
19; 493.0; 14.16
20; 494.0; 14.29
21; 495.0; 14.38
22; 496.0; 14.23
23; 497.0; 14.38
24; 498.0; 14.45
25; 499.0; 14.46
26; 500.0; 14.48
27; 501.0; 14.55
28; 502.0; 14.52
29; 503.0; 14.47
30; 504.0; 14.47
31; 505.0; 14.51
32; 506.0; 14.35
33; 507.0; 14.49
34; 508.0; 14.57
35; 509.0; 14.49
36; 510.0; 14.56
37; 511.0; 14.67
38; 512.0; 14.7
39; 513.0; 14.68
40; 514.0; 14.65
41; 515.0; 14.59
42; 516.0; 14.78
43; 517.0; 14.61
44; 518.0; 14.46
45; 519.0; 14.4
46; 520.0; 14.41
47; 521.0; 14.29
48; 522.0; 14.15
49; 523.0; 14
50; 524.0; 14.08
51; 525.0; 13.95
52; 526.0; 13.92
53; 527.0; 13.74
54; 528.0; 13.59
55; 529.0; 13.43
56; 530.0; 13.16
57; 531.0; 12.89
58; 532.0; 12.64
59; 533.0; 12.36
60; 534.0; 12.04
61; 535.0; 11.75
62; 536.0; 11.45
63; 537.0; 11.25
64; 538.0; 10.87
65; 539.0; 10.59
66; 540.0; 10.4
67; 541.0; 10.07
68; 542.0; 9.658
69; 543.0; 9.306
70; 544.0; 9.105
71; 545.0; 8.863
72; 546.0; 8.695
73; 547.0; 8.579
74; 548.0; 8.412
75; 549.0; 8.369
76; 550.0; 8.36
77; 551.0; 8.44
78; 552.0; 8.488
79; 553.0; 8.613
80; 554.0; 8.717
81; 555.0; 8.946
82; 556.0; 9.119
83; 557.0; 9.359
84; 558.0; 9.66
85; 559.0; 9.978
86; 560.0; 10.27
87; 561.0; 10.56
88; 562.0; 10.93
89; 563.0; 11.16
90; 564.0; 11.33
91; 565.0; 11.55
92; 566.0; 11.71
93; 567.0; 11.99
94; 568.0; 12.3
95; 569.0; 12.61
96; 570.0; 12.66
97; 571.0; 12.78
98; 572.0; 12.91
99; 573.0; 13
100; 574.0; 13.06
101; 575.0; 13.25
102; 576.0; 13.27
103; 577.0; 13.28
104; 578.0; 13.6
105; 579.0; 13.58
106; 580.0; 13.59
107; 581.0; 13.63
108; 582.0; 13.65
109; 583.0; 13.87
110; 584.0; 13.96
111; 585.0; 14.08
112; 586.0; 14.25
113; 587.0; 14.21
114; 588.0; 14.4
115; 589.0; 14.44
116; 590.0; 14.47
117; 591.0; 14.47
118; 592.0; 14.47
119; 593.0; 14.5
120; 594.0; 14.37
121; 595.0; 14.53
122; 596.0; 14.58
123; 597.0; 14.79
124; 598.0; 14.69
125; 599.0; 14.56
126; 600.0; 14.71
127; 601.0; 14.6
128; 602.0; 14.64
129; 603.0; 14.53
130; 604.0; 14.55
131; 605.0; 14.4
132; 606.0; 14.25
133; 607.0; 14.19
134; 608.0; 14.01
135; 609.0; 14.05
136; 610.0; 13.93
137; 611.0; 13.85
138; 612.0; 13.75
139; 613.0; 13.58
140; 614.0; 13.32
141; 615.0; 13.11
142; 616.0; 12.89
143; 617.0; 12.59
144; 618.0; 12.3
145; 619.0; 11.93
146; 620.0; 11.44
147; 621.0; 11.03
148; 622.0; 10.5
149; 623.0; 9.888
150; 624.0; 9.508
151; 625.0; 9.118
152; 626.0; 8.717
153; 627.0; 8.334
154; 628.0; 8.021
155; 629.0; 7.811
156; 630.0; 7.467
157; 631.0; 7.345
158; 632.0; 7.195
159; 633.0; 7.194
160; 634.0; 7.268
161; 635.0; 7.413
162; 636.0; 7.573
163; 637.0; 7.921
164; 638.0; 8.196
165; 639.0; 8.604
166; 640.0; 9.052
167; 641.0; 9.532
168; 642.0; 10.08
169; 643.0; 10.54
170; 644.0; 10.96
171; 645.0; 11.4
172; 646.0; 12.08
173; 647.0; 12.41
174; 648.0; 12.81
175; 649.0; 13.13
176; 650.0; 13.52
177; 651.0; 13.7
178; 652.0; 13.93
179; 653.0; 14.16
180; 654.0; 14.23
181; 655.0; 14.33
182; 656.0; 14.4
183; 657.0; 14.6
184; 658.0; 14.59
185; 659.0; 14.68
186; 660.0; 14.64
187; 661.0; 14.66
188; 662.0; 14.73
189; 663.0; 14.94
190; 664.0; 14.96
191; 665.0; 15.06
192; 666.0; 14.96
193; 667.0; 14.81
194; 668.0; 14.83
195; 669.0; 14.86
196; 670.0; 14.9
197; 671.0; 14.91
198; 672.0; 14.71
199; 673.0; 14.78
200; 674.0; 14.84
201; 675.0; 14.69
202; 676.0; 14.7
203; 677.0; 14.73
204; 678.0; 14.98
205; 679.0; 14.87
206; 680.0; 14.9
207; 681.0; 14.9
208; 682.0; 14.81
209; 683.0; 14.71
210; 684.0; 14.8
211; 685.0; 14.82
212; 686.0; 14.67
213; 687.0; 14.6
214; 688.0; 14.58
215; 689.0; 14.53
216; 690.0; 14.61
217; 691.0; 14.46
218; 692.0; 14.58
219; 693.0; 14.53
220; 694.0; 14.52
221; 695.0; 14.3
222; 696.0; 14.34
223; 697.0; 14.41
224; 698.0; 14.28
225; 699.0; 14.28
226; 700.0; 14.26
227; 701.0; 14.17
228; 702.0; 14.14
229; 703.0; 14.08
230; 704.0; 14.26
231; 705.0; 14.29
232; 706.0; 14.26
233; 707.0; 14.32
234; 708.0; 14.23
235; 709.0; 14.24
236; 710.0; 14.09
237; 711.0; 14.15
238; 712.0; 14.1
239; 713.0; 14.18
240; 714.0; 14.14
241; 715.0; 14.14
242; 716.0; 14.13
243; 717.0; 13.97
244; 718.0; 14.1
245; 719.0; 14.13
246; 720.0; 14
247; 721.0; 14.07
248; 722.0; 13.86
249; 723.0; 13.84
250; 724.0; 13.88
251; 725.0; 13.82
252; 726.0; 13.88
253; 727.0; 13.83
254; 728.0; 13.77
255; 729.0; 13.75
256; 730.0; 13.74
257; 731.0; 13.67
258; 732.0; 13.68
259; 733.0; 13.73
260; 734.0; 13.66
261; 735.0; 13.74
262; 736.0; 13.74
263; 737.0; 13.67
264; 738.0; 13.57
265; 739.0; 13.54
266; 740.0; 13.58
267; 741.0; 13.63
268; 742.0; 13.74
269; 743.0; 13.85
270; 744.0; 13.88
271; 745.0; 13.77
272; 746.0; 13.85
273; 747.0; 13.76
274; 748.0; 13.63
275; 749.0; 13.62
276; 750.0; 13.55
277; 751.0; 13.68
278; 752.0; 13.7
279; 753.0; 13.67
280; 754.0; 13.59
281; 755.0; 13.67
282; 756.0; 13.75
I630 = 0.40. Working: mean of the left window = 11.5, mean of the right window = 14.4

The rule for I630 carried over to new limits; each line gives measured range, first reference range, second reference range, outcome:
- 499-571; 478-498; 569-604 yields 0.168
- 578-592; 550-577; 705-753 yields -0.228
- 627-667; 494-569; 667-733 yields 0.188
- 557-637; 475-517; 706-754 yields 0.157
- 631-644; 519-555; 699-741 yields 0.447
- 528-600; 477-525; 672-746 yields 0.198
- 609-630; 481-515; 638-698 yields 0.240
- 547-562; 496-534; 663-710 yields 0.483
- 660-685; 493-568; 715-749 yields -0.114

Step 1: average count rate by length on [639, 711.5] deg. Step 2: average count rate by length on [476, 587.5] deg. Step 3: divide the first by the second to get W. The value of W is 1.10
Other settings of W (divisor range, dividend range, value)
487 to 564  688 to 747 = 1.13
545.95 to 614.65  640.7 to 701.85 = 1.12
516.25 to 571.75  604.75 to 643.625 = 0.93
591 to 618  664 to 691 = 1.05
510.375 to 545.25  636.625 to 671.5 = 1.02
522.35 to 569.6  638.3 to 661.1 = 1.16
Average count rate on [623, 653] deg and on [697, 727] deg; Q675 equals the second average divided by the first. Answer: 1.4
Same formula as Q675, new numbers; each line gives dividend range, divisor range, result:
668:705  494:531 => 1.02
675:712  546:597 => 1.20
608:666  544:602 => 0.96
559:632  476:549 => 0.95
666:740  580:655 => 1.17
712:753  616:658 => 1.30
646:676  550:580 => 1.28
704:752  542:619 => 1.12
